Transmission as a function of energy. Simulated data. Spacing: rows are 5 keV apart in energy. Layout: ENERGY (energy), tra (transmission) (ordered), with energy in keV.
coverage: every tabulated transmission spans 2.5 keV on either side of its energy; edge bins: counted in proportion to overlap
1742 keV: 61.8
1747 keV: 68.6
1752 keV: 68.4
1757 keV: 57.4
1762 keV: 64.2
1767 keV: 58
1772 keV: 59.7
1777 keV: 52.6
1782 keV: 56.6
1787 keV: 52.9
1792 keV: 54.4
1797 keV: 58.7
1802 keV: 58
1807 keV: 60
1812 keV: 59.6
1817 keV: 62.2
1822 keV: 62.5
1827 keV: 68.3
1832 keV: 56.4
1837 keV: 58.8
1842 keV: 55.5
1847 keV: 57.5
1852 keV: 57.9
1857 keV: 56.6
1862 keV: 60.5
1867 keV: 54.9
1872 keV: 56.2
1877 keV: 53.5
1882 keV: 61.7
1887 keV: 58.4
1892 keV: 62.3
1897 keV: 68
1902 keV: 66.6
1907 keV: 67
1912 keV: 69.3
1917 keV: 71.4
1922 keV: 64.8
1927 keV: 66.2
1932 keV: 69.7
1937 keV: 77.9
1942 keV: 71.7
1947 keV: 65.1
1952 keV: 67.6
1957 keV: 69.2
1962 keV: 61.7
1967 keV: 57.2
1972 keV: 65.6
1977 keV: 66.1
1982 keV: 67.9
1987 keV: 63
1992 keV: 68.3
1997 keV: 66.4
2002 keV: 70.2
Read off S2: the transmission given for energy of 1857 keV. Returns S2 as 56.6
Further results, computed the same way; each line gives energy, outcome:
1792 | 54.4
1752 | 68.4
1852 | 57.9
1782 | 56.6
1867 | 54.9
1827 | 68.3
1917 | 71.4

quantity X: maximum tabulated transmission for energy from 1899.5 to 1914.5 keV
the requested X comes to 69.3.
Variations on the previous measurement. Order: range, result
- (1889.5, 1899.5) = 68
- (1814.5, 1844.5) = 68.3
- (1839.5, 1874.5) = 60.5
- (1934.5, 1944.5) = 77.9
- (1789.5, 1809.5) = 60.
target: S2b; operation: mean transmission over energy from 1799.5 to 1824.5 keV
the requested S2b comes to 60.5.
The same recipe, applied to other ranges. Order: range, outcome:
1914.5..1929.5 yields 67.5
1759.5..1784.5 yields 58.2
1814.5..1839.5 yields 61.6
